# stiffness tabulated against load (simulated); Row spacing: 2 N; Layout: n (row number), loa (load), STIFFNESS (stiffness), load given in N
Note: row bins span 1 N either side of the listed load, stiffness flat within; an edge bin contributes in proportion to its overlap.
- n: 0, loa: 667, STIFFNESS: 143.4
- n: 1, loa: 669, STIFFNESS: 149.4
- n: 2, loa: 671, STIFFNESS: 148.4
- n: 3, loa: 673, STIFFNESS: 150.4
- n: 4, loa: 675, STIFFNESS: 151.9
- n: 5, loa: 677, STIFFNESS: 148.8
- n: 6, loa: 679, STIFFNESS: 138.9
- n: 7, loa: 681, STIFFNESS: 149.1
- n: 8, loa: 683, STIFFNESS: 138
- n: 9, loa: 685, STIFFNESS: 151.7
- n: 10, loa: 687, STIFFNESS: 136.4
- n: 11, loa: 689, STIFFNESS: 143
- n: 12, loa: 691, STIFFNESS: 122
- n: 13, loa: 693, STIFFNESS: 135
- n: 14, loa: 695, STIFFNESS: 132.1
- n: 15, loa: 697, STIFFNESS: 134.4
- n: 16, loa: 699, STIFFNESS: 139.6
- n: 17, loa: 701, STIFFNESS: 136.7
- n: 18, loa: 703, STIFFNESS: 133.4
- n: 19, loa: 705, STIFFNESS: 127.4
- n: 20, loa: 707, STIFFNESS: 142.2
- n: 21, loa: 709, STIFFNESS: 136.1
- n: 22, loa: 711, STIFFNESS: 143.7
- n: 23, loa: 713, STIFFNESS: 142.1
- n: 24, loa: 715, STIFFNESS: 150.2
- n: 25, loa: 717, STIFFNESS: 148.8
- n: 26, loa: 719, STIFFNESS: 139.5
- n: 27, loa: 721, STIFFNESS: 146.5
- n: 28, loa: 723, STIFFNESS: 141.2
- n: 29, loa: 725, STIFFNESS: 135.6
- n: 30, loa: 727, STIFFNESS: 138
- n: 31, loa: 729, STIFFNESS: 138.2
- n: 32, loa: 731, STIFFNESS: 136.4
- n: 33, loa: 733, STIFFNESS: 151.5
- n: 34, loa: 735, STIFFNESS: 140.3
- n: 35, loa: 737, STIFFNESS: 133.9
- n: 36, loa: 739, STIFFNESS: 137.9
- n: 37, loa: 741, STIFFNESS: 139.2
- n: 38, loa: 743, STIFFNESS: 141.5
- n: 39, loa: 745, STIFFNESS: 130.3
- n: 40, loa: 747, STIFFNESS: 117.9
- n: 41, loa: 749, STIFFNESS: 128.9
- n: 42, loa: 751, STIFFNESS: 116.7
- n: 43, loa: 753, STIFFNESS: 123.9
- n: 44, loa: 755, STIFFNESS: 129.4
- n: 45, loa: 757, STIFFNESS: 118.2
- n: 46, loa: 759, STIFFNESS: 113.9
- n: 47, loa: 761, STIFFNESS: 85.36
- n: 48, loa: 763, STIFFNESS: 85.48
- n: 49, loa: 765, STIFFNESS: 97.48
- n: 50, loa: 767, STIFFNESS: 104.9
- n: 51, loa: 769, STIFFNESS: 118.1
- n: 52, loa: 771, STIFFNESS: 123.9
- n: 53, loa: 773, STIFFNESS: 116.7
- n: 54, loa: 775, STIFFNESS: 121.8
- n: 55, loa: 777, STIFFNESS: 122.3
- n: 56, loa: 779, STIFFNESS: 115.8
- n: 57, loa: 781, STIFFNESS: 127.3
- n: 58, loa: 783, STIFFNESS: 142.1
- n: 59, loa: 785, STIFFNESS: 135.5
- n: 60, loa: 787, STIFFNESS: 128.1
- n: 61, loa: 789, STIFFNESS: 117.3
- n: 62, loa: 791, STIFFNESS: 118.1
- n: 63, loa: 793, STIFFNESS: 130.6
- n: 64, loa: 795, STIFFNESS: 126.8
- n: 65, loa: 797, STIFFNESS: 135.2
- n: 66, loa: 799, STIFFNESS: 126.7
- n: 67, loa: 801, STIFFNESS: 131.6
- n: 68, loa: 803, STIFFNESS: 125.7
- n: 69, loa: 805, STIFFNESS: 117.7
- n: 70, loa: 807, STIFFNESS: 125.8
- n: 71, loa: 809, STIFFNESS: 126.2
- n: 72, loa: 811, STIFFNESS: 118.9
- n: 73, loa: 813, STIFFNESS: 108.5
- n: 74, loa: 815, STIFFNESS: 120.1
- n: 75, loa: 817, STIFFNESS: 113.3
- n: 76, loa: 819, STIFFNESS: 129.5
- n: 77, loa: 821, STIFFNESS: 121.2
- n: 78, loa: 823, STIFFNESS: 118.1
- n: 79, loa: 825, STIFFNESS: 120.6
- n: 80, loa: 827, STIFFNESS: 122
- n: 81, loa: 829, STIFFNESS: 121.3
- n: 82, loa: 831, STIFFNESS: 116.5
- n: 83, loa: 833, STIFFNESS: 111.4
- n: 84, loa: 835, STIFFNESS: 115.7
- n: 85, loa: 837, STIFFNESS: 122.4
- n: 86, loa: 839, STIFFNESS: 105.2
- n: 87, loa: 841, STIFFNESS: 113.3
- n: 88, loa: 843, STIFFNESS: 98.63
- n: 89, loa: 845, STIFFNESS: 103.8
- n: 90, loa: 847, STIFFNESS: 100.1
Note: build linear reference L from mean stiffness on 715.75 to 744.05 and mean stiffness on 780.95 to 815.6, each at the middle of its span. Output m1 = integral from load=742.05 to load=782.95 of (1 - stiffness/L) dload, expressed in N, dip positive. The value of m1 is 4.9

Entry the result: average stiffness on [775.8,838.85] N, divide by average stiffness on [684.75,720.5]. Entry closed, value 0.9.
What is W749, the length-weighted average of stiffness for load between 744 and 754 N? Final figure 124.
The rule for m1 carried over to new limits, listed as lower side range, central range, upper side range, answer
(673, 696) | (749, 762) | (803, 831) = 1.4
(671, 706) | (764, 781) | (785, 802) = 1.8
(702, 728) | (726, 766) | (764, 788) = 1.7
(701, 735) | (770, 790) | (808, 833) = 0.4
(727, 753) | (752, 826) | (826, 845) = 1.9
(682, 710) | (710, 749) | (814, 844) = -2.4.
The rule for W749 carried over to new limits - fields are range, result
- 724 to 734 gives 140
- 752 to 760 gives 121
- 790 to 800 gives 127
